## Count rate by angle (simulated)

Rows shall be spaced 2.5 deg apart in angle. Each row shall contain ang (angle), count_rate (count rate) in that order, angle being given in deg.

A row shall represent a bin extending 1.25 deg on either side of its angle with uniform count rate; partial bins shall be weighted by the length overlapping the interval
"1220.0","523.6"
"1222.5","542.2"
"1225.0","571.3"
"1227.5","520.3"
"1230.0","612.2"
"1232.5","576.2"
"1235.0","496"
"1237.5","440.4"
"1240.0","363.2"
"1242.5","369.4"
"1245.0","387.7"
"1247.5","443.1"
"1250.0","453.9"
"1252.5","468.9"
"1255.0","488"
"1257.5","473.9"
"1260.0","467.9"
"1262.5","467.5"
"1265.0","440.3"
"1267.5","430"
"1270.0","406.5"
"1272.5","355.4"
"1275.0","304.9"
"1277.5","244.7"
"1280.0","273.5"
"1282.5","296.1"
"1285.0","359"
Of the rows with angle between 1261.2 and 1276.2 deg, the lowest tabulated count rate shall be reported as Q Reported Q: 304.9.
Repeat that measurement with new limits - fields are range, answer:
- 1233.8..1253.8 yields 363.2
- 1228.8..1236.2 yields 496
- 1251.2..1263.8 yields 467.5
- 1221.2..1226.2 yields 542.2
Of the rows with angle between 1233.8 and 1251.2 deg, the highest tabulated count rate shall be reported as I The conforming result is 496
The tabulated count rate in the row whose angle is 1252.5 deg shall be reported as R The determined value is 468.9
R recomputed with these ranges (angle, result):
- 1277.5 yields 244.7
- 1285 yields 359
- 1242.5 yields 369.4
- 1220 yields 523.6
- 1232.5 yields 576.2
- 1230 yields 612.2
